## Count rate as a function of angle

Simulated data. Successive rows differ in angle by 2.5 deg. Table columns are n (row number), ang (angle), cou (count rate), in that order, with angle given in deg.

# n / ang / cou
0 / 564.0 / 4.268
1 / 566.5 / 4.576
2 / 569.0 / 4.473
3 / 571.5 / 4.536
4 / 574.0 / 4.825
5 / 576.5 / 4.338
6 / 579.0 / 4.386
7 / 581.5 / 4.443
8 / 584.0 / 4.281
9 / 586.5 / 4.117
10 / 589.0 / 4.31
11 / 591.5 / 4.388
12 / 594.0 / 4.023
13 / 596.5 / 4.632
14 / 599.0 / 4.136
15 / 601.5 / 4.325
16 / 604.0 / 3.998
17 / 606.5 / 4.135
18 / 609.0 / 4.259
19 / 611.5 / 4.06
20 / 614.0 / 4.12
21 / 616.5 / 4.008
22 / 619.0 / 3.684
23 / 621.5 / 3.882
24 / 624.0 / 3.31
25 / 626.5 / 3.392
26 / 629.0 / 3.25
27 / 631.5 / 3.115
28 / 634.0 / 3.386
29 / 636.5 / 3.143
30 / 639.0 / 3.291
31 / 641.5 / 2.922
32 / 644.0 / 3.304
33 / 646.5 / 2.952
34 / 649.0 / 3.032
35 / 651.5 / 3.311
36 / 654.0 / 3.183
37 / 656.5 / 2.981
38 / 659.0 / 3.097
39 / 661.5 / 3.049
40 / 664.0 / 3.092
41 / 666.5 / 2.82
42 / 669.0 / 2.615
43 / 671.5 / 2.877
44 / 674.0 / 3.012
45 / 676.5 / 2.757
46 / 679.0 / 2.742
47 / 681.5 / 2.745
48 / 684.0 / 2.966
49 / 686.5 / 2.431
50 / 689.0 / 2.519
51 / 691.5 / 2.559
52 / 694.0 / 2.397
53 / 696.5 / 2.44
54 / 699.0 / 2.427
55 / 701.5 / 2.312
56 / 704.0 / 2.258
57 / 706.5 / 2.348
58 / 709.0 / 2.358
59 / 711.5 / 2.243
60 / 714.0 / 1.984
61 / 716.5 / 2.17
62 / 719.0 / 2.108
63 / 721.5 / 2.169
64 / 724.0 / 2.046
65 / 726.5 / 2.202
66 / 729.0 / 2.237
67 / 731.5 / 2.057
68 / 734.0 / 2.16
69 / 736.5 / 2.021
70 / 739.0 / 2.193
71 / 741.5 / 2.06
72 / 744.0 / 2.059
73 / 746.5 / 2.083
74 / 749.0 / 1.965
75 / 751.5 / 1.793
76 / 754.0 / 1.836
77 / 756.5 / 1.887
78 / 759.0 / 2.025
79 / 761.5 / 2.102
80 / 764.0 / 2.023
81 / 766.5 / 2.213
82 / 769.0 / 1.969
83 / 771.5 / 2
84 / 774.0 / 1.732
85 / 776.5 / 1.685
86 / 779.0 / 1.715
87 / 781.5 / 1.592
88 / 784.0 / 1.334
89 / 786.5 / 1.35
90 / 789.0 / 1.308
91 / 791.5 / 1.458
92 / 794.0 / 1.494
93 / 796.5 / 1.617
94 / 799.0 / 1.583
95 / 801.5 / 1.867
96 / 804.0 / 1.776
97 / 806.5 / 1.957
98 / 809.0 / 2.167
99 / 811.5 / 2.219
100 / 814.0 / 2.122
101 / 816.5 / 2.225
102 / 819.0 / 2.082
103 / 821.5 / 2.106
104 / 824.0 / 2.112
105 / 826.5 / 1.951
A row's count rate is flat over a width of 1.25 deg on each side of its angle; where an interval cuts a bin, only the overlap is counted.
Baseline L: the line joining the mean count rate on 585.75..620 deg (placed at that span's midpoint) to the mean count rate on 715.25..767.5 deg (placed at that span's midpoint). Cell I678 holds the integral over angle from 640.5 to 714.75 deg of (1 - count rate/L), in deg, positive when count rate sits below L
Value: 7.45 deg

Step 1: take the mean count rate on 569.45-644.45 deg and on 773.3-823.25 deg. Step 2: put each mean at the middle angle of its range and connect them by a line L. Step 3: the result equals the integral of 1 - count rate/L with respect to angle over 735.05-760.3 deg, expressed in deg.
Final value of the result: 3.8 deg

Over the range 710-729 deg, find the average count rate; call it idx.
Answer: 2.14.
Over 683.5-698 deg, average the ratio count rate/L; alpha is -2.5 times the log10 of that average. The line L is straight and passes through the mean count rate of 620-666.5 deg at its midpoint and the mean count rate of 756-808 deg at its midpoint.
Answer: 0.072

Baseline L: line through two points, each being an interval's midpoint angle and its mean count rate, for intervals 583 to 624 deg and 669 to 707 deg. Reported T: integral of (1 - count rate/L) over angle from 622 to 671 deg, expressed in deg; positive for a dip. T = 3.08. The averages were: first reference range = 4.12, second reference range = 2.59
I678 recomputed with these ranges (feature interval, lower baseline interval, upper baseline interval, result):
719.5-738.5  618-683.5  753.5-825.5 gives 2.1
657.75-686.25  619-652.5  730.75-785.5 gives 0.0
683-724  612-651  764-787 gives 3.8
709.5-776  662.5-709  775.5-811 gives 1.5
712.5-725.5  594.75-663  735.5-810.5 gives 2.0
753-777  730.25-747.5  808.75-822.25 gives 1.8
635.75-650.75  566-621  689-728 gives 1.3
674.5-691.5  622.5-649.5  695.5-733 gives -0.5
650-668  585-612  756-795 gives 1.6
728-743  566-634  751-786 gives 1.1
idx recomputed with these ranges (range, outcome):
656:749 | 2.44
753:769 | 2.01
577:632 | 4.03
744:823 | 1.85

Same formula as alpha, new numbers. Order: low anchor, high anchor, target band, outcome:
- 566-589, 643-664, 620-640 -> 0.05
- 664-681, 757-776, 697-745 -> 0.10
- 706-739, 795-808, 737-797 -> 0.07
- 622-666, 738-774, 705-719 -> 0.12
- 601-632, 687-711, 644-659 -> 0.04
